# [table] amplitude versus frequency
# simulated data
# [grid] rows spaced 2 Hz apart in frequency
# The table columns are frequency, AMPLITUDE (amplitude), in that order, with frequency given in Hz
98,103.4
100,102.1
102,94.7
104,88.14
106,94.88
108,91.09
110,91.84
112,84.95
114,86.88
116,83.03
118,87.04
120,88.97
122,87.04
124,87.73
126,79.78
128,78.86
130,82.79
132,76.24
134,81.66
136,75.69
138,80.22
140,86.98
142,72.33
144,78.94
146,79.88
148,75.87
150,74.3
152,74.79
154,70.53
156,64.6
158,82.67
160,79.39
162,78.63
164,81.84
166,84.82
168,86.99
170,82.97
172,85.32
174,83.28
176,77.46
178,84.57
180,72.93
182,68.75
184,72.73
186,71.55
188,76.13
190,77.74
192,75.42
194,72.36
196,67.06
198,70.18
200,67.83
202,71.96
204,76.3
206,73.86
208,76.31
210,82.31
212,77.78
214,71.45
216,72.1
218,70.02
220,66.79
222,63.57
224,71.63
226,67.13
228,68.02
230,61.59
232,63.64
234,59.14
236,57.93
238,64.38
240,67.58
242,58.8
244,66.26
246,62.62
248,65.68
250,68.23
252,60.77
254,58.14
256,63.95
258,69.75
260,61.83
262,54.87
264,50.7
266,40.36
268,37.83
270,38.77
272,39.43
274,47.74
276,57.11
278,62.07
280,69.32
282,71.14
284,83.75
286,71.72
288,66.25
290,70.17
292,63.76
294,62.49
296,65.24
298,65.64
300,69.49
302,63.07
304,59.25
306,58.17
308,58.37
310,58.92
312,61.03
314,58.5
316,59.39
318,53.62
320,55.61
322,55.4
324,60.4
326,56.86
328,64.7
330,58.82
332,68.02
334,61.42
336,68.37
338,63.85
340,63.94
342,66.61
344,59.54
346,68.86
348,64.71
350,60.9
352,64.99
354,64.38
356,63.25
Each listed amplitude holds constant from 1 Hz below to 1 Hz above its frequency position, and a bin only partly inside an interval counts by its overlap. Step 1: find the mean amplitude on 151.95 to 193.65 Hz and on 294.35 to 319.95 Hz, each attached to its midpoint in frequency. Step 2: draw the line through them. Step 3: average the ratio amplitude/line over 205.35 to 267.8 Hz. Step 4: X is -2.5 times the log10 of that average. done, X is 0.08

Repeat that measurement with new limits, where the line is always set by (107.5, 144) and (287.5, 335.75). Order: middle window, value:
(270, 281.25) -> 0.21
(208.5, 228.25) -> 0.02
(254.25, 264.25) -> 0.12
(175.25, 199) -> 0.03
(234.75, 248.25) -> 0.11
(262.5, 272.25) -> 0.50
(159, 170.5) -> -0.05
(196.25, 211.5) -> 0.00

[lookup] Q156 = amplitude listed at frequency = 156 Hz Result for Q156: 64.6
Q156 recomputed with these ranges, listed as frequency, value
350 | 60.9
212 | 77.78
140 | 86.98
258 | 69.75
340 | 63.94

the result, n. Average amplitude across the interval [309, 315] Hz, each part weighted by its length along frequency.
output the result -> 59.5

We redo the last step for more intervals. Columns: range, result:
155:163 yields 76.3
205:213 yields 77.6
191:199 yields 71.3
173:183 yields 77.4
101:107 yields 92.6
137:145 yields 79.6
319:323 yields 55.5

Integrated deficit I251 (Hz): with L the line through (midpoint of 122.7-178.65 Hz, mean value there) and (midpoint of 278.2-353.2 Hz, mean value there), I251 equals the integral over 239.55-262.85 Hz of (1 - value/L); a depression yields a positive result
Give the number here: 2.2 Hz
